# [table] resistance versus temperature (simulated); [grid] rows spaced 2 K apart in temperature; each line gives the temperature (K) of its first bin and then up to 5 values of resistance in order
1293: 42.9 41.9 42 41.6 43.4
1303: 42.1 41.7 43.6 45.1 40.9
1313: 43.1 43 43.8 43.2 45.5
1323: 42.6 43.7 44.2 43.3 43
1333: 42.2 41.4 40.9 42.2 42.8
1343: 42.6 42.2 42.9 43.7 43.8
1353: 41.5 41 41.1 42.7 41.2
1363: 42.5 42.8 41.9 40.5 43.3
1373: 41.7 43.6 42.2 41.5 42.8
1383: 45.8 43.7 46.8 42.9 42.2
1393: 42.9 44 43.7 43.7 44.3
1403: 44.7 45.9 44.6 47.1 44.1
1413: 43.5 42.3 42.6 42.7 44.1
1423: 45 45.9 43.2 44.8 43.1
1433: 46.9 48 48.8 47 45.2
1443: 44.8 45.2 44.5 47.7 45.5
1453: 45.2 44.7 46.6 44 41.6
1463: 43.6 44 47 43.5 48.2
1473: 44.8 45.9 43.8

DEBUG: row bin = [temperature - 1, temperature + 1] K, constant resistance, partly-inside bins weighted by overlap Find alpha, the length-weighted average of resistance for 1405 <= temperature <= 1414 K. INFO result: 44.9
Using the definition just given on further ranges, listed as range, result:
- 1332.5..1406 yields 42.9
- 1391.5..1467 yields 44.8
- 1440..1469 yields 44.9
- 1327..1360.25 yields 42.4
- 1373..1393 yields 43.4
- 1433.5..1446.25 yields 46.5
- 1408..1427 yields 44.1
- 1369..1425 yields 43.7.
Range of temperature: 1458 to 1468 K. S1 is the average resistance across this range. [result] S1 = 44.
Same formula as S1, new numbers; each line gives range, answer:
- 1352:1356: 41.2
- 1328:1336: 42.5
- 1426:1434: 44.5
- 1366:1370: 41.2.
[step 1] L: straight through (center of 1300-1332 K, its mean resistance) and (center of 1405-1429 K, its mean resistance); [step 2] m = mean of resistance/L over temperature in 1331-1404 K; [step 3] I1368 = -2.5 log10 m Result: 0.02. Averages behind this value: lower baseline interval 43.3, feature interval 42.8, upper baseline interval 44.2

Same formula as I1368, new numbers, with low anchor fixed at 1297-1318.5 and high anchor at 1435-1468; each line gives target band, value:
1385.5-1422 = 0.013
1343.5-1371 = 0.038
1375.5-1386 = 0.023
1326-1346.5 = 0.021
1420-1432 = 0.015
